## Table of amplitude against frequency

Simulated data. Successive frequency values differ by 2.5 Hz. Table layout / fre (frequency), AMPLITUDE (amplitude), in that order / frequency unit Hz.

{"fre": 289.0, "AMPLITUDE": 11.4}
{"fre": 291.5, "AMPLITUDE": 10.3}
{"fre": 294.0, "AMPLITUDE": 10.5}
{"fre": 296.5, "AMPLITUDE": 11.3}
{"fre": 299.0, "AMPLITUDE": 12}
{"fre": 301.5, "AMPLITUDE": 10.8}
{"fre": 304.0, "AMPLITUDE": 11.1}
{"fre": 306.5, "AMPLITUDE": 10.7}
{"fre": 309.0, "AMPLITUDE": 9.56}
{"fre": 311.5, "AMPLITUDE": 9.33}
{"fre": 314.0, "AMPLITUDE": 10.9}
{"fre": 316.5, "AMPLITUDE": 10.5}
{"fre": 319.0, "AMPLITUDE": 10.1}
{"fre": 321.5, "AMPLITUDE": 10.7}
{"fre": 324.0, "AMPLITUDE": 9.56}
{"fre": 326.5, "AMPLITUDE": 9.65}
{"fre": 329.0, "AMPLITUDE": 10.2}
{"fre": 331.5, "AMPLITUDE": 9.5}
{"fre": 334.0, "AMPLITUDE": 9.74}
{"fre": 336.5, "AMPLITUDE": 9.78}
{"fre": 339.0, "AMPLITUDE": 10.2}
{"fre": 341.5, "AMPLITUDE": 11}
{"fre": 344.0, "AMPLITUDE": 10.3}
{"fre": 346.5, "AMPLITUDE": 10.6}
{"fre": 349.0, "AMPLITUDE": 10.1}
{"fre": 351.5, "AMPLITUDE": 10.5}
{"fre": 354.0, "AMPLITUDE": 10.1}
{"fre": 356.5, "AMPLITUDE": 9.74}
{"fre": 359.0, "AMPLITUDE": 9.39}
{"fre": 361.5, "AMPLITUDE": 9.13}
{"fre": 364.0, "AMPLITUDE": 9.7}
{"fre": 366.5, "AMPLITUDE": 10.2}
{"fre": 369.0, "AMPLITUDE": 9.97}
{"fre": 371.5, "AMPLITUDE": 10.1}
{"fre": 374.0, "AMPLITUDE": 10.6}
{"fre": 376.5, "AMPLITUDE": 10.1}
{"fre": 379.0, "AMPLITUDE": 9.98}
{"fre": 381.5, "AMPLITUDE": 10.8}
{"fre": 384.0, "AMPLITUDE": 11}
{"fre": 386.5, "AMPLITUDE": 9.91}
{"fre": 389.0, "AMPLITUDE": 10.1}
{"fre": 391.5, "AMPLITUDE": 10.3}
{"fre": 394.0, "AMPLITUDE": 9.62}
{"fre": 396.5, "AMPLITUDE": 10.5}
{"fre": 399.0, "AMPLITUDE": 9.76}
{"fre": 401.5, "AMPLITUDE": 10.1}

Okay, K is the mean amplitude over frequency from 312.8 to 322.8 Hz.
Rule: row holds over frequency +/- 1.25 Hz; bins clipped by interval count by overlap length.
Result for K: 10.5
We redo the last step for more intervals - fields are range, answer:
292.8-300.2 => 11.3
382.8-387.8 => 10.4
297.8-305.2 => 11.3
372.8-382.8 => 10.4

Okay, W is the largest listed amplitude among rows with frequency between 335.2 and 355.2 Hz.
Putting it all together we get 11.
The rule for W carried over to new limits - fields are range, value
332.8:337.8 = 9.78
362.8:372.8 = 10.2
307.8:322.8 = 10.9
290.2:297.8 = 11.3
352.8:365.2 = 10.1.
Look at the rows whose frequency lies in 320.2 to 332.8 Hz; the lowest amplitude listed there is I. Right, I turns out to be 9.5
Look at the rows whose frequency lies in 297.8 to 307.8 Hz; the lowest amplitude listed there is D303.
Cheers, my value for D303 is 10.7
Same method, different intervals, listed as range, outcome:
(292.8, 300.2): 10.5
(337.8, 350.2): 10.1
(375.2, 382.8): 9.98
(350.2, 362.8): 9.13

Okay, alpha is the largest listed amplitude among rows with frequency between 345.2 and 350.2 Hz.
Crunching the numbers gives 10.6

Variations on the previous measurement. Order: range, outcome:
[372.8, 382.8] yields 10.8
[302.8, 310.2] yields 11.1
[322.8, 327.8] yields 9.65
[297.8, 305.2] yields 12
